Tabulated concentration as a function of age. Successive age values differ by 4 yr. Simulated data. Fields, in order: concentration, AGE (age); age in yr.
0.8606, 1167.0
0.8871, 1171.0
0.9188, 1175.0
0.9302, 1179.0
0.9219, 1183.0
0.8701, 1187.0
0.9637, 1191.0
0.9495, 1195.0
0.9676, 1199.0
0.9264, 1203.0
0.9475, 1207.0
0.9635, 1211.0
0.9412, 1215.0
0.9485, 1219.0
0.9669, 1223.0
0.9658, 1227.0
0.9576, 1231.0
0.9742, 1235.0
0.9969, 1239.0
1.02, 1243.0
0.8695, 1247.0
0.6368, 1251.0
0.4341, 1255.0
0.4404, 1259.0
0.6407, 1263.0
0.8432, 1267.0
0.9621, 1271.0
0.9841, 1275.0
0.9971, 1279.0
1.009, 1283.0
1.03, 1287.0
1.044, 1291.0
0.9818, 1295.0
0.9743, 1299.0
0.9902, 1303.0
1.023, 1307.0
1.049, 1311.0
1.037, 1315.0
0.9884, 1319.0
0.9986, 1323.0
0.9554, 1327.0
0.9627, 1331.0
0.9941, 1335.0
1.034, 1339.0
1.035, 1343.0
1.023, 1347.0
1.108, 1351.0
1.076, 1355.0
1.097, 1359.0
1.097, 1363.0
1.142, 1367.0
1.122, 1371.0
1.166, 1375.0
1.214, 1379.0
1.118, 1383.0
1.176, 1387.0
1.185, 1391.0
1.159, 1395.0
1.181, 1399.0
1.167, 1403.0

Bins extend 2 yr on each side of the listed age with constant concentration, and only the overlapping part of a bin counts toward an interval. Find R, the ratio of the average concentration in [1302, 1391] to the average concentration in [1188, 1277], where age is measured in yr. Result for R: 1.22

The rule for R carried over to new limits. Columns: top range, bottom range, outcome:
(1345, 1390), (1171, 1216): 1.20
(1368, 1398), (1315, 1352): 1.15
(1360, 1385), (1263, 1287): 1.22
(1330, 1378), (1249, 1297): 1.29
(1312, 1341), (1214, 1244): 1.03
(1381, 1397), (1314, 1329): 1.17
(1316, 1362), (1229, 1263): 1.31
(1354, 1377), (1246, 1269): 1.76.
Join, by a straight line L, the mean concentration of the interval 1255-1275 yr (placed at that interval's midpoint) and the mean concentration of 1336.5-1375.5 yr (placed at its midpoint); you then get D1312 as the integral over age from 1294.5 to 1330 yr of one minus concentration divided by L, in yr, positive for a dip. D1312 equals -3.6 yr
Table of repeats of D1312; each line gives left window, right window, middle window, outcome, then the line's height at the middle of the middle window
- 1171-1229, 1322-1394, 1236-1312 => 9.0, 1.01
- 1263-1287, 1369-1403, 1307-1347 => 1.4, 1.04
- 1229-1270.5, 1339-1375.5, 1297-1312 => -1.0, 0.942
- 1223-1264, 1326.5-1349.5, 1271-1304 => -3.7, 0.899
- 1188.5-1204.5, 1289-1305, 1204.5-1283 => 8.1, 0.972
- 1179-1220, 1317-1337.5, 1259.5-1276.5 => 2.6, 0.962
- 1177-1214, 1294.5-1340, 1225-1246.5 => -0.4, 0.958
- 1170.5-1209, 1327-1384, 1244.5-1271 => 8.5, 0.991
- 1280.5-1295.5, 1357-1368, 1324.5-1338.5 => 1.2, 1.07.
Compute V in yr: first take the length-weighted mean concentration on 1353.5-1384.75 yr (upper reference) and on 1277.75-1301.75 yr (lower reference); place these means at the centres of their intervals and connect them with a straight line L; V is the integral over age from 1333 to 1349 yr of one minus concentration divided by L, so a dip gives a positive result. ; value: 0.9 yr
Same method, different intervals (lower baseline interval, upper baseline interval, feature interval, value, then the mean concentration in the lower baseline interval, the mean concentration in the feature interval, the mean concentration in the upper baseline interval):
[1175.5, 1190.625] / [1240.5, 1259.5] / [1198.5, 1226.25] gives -4.33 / 0.915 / 0.951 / 0.707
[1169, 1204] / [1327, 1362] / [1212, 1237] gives -0.16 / 0.926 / 0.959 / 1.04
